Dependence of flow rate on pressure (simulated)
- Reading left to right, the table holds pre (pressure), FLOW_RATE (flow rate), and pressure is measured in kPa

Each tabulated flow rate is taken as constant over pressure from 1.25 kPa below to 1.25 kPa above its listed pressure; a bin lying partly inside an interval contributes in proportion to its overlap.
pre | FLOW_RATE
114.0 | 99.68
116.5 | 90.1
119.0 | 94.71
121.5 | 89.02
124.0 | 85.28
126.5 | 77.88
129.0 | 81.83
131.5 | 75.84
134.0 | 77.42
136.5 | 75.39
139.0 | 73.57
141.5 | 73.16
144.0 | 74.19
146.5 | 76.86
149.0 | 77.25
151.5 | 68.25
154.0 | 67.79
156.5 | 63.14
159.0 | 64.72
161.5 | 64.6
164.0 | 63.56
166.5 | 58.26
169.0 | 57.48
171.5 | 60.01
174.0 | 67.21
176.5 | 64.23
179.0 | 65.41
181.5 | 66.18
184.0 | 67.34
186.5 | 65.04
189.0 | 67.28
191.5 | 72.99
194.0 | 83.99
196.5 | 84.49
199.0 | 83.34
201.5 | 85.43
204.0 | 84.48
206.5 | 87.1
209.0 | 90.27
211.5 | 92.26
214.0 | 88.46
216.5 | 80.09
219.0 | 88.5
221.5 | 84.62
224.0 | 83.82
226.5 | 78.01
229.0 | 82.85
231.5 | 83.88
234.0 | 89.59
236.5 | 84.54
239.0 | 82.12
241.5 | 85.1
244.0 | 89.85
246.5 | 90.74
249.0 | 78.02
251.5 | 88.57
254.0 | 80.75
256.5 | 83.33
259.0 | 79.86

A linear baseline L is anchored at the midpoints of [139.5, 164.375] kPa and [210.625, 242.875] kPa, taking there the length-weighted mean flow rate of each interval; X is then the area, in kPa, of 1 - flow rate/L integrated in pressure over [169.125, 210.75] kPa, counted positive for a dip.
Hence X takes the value 1.7 kPa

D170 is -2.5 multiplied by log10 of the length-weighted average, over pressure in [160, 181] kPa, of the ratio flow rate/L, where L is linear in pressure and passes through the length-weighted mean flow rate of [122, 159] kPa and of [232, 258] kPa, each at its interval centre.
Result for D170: 0.233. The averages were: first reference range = 74.8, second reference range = 85.2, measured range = 62.7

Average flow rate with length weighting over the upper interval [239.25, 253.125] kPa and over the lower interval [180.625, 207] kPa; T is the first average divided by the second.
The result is 1.12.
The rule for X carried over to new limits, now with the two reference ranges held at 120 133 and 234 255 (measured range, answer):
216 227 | 0.15 kPa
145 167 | 4.08 kPa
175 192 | 3.45 kPa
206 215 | -0.57 kPa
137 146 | 0.92 kPa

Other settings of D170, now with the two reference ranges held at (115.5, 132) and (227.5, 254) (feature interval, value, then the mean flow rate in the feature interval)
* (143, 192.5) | 0.27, 66.5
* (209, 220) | -0.03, 87.6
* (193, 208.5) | 0.00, 85.1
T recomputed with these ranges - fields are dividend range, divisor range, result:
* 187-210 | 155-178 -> 1.30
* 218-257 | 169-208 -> 1.16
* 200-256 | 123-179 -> 1.22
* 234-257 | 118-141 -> 1.05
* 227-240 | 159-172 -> 1.38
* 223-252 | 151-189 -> 1.32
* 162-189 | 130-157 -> 0.87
